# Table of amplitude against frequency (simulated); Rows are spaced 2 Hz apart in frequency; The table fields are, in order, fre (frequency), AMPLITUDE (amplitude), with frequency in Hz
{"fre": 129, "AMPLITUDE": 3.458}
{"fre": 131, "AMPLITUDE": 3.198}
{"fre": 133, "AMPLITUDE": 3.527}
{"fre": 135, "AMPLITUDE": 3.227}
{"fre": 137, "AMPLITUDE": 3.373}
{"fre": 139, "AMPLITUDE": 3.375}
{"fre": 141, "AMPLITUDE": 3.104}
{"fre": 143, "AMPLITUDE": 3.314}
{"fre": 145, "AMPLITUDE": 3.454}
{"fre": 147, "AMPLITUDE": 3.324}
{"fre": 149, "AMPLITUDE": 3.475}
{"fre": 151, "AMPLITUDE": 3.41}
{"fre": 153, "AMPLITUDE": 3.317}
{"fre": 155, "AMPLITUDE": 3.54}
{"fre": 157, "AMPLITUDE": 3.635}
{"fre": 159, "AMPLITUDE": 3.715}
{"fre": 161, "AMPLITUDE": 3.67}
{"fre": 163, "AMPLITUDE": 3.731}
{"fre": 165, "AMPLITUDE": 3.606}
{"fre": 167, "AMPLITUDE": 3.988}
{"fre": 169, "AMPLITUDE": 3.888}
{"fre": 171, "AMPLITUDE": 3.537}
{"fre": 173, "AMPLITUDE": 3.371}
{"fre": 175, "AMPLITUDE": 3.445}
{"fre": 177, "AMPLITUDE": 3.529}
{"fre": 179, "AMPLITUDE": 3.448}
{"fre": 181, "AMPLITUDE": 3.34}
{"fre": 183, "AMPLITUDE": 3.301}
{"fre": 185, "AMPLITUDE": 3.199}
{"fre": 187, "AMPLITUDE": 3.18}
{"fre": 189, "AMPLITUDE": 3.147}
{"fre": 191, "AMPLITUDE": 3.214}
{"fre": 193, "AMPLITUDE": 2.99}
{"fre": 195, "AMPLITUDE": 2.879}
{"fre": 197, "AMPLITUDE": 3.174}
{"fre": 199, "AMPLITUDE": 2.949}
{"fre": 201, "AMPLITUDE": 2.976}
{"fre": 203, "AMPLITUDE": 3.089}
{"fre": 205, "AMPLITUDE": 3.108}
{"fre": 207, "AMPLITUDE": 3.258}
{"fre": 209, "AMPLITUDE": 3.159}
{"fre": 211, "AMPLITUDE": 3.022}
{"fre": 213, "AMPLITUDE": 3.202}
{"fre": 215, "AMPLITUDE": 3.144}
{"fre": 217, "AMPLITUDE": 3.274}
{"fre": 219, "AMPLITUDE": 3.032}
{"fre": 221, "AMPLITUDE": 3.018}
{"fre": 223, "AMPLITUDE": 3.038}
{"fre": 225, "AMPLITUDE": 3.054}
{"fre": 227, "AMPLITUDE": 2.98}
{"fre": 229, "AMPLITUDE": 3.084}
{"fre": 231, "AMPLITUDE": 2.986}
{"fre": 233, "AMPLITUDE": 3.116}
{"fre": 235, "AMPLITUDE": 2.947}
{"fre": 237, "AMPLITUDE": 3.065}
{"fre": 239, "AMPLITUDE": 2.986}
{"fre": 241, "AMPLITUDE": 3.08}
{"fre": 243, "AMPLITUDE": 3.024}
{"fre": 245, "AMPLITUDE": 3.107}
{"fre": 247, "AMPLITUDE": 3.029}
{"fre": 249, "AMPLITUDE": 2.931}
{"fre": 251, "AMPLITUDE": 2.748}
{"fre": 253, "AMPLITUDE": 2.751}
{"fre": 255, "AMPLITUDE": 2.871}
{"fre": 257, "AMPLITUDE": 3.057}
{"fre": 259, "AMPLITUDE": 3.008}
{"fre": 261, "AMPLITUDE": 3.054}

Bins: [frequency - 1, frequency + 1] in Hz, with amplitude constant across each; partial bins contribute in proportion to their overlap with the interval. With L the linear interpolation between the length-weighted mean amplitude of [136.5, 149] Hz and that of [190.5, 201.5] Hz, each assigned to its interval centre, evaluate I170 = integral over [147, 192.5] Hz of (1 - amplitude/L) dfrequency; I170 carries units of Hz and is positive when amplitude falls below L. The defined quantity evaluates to -4.3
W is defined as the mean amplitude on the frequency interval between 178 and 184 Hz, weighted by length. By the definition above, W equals 3.36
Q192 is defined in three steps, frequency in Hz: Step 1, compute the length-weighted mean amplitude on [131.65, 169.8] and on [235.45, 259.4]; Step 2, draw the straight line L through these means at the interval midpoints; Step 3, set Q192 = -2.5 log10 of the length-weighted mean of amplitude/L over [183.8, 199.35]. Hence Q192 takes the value 0.06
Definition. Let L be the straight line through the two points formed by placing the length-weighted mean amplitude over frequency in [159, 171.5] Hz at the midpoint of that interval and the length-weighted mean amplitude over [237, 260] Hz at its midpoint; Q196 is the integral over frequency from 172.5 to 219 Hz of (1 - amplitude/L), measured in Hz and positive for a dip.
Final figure 3.7 Hz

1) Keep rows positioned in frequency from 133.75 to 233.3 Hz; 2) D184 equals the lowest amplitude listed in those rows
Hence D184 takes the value 2.879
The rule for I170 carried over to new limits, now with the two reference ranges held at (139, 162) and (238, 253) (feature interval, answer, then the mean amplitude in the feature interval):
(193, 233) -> 0.7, 3.07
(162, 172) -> -1.1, 3.75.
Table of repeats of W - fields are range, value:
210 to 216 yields 3.12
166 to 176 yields 3.65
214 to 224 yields 3.1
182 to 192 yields 3.21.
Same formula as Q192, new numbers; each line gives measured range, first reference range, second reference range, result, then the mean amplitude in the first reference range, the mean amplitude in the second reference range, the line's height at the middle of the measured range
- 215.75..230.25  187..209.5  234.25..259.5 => -0.015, 3.09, 2.97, 3.03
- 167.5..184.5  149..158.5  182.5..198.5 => -0.071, 3.49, 3.12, 3.27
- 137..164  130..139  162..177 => 0.005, 3.34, 3.64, 3.48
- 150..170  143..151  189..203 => -0.108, 3.4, 3.04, 3.31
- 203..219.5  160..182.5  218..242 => 0.020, 3.59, 3.03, 3.21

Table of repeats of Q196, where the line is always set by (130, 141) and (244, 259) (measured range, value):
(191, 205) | 0.36 Hz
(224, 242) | -0.23 Hz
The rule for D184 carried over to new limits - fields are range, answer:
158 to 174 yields 3.371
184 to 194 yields 2.99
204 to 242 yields 2.947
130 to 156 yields 3.104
